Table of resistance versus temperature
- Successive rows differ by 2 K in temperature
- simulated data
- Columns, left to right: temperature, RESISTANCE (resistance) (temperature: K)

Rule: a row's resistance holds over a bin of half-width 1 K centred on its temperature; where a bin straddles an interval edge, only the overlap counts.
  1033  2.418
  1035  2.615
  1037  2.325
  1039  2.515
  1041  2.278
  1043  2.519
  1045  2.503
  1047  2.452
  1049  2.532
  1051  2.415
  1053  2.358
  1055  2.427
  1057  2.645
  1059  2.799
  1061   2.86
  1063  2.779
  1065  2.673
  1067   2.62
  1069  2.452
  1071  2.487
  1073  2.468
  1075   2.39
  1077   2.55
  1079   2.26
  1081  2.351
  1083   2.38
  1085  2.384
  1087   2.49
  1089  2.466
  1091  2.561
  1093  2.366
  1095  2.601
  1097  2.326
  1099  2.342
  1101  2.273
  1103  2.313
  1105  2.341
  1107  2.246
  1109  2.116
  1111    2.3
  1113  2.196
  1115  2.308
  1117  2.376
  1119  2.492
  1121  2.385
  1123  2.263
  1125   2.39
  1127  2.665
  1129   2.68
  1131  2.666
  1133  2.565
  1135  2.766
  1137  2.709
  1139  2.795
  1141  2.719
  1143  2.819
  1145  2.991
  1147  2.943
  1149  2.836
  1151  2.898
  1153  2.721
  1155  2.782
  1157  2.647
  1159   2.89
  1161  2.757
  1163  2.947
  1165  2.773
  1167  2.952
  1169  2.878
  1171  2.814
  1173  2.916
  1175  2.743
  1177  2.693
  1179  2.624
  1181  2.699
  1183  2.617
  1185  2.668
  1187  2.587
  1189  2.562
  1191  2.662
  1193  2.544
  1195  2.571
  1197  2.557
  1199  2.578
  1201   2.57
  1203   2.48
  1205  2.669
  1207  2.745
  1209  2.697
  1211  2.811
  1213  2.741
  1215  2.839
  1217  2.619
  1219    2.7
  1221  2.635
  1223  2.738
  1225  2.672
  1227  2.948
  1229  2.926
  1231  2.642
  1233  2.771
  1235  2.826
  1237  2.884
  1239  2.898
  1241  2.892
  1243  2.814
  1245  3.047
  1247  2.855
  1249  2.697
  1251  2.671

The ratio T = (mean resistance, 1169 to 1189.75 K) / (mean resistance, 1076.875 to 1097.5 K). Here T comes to 1.1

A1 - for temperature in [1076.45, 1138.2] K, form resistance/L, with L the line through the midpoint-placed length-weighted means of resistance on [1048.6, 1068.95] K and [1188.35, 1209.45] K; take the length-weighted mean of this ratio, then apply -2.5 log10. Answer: 0.08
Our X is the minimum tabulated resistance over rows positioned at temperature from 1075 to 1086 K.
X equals 2.26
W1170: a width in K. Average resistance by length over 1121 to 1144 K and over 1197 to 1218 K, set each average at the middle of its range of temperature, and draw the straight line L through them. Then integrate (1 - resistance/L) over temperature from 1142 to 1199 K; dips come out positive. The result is -2.2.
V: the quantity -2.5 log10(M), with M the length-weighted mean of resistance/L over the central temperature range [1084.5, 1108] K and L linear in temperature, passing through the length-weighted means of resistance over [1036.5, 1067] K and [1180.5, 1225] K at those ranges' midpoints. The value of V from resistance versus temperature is 0.08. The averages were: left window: 2.54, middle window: 2.39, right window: 2.65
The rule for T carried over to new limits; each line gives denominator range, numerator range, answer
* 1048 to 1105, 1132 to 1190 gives 1.12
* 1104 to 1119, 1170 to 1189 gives 1.18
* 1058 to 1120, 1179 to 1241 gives 1.11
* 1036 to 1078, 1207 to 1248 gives 1.11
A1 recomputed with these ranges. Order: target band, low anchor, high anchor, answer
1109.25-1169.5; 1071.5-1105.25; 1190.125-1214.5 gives -0.06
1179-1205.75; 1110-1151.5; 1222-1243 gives 0.06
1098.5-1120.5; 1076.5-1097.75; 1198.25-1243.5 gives 0.08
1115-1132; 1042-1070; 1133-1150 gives 0.12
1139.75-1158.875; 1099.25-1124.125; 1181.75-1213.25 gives -0.16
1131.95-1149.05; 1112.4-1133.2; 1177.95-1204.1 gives -0.12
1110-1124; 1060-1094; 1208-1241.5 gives 0.11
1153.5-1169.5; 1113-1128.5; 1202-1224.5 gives -0.12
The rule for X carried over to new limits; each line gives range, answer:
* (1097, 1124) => 2.116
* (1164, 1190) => 2.562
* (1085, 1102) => 2.273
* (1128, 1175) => 2.565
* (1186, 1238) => 2.48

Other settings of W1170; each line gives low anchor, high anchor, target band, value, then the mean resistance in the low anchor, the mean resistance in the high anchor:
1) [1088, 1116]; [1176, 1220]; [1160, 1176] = -1.86 K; 2.34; 2.65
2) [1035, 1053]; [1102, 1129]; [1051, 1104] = -1.80 K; 2.45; 2.35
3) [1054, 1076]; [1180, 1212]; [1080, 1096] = 0.95 K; 2.6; 2.63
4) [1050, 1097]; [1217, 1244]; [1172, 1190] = 0.14 K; 2.51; 2.79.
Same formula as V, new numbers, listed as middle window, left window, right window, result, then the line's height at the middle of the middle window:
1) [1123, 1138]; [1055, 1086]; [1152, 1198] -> 0.01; 2.64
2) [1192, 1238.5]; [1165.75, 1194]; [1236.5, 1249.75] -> 0.04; 2.8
